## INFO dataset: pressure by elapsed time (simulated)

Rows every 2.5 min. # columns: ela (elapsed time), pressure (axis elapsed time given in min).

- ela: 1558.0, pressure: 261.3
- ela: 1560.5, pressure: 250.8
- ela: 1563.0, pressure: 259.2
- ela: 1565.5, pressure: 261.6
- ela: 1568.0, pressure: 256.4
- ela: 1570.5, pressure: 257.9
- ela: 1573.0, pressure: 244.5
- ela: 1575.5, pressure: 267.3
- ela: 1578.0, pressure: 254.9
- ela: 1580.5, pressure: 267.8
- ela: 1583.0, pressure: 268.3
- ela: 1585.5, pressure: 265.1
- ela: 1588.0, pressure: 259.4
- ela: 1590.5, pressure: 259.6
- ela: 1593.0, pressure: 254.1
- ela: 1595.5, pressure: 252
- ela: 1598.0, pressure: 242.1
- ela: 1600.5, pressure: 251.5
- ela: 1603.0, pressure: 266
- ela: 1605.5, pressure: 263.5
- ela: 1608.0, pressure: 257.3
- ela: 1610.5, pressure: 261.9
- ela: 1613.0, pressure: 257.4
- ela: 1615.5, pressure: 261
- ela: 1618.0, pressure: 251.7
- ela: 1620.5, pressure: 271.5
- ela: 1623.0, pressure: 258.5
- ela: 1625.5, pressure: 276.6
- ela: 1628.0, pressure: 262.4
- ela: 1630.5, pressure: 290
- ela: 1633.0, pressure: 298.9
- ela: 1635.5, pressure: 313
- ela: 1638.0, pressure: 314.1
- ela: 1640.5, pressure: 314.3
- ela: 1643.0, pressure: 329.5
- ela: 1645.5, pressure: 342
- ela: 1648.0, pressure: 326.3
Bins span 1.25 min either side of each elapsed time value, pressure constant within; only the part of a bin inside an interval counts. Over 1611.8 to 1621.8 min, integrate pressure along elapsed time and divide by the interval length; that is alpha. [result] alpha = 260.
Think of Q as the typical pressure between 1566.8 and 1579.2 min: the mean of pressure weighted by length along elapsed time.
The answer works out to 256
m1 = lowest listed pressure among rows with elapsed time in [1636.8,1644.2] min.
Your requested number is 314.1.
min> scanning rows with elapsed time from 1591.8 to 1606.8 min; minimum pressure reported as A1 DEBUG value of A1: 242.1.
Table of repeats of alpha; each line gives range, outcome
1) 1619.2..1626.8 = 269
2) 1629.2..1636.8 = 300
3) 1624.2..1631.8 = 276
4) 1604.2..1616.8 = 260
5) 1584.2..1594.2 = 260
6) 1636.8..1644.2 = 319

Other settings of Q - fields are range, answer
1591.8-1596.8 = 253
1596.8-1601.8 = 247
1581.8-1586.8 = 267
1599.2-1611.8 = 260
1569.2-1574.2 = 251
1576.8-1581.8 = 261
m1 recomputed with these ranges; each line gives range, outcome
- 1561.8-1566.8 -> 259.2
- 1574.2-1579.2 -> 254.9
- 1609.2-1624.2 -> 251.7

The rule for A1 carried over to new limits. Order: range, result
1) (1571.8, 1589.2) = 244.5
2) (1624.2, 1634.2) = 262.4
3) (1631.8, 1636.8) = 298.9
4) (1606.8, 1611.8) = 257.3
